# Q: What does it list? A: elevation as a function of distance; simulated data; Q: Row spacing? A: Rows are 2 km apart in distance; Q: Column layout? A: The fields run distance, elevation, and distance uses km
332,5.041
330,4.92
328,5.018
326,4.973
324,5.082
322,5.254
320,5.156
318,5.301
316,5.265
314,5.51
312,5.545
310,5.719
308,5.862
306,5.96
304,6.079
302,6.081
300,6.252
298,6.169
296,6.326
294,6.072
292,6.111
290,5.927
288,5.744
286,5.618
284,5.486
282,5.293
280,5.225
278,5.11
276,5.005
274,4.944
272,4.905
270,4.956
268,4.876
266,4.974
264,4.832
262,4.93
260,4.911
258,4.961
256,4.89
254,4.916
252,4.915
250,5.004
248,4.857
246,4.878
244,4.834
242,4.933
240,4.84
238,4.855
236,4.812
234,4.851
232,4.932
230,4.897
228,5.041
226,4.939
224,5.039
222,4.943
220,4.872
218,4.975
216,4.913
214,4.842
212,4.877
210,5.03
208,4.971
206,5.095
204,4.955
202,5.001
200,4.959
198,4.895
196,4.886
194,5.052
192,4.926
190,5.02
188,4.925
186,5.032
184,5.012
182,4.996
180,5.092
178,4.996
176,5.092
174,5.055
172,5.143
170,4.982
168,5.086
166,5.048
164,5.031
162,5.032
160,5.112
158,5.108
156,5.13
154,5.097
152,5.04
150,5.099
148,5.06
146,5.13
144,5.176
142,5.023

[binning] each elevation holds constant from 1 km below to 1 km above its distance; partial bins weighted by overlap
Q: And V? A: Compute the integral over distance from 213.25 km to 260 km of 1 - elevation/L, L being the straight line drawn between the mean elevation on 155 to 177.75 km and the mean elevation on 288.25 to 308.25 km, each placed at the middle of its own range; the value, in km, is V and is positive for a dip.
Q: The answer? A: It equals 5.8 km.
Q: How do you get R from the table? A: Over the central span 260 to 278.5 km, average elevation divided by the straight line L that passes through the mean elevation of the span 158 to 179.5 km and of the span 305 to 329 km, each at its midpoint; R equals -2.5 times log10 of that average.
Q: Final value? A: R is 0.07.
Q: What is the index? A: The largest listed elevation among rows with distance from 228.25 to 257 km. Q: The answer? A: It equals 5.004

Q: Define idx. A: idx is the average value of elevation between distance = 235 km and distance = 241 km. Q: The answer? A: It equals 4.84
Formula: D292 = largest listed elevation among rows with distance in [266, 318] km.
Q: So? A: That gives 6.326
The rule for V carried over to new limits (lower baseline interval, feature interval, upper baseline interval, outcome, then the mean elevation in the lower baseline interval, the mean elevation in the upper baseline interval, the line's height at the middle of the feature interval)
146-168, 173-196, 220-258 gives 0.0 km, 5.08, 4.91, 5.02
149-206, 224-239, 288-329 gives 1.1 km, 5.03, 5.68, 5.3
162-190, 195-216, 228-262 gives 0.1 km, 5.04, 4.9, 4.98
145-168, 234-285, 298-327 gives 4.3 km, 5.08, 5.59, 5.42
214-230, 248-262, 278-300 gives 1.1 km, 4.95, 5.79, 5.36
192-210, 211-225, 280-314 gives 0.6 km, 4.98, 5.86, 5.13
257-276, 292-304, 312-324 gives -2.4 km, 4.93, 5.3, 5.15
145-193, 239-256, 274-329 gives 1.5 km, 5.05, 5.59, 5.37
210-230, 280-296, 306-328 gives -1.5 km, 4.94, 5.38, 5.25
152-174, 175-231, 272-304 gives 3.1 km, 5.07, 5.68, 5.27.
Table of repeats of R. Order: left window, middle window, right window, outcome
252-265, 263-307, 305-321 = -0.06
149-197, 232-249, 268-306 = 0.11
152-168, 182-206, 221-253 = 0.01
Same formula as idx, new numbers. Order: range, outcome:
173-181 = 5.06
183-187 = 5.02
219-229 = 4.97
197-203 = 4.95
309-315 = 5.59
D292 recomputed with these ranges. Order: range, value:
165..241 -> 5.143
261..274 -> 4.974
